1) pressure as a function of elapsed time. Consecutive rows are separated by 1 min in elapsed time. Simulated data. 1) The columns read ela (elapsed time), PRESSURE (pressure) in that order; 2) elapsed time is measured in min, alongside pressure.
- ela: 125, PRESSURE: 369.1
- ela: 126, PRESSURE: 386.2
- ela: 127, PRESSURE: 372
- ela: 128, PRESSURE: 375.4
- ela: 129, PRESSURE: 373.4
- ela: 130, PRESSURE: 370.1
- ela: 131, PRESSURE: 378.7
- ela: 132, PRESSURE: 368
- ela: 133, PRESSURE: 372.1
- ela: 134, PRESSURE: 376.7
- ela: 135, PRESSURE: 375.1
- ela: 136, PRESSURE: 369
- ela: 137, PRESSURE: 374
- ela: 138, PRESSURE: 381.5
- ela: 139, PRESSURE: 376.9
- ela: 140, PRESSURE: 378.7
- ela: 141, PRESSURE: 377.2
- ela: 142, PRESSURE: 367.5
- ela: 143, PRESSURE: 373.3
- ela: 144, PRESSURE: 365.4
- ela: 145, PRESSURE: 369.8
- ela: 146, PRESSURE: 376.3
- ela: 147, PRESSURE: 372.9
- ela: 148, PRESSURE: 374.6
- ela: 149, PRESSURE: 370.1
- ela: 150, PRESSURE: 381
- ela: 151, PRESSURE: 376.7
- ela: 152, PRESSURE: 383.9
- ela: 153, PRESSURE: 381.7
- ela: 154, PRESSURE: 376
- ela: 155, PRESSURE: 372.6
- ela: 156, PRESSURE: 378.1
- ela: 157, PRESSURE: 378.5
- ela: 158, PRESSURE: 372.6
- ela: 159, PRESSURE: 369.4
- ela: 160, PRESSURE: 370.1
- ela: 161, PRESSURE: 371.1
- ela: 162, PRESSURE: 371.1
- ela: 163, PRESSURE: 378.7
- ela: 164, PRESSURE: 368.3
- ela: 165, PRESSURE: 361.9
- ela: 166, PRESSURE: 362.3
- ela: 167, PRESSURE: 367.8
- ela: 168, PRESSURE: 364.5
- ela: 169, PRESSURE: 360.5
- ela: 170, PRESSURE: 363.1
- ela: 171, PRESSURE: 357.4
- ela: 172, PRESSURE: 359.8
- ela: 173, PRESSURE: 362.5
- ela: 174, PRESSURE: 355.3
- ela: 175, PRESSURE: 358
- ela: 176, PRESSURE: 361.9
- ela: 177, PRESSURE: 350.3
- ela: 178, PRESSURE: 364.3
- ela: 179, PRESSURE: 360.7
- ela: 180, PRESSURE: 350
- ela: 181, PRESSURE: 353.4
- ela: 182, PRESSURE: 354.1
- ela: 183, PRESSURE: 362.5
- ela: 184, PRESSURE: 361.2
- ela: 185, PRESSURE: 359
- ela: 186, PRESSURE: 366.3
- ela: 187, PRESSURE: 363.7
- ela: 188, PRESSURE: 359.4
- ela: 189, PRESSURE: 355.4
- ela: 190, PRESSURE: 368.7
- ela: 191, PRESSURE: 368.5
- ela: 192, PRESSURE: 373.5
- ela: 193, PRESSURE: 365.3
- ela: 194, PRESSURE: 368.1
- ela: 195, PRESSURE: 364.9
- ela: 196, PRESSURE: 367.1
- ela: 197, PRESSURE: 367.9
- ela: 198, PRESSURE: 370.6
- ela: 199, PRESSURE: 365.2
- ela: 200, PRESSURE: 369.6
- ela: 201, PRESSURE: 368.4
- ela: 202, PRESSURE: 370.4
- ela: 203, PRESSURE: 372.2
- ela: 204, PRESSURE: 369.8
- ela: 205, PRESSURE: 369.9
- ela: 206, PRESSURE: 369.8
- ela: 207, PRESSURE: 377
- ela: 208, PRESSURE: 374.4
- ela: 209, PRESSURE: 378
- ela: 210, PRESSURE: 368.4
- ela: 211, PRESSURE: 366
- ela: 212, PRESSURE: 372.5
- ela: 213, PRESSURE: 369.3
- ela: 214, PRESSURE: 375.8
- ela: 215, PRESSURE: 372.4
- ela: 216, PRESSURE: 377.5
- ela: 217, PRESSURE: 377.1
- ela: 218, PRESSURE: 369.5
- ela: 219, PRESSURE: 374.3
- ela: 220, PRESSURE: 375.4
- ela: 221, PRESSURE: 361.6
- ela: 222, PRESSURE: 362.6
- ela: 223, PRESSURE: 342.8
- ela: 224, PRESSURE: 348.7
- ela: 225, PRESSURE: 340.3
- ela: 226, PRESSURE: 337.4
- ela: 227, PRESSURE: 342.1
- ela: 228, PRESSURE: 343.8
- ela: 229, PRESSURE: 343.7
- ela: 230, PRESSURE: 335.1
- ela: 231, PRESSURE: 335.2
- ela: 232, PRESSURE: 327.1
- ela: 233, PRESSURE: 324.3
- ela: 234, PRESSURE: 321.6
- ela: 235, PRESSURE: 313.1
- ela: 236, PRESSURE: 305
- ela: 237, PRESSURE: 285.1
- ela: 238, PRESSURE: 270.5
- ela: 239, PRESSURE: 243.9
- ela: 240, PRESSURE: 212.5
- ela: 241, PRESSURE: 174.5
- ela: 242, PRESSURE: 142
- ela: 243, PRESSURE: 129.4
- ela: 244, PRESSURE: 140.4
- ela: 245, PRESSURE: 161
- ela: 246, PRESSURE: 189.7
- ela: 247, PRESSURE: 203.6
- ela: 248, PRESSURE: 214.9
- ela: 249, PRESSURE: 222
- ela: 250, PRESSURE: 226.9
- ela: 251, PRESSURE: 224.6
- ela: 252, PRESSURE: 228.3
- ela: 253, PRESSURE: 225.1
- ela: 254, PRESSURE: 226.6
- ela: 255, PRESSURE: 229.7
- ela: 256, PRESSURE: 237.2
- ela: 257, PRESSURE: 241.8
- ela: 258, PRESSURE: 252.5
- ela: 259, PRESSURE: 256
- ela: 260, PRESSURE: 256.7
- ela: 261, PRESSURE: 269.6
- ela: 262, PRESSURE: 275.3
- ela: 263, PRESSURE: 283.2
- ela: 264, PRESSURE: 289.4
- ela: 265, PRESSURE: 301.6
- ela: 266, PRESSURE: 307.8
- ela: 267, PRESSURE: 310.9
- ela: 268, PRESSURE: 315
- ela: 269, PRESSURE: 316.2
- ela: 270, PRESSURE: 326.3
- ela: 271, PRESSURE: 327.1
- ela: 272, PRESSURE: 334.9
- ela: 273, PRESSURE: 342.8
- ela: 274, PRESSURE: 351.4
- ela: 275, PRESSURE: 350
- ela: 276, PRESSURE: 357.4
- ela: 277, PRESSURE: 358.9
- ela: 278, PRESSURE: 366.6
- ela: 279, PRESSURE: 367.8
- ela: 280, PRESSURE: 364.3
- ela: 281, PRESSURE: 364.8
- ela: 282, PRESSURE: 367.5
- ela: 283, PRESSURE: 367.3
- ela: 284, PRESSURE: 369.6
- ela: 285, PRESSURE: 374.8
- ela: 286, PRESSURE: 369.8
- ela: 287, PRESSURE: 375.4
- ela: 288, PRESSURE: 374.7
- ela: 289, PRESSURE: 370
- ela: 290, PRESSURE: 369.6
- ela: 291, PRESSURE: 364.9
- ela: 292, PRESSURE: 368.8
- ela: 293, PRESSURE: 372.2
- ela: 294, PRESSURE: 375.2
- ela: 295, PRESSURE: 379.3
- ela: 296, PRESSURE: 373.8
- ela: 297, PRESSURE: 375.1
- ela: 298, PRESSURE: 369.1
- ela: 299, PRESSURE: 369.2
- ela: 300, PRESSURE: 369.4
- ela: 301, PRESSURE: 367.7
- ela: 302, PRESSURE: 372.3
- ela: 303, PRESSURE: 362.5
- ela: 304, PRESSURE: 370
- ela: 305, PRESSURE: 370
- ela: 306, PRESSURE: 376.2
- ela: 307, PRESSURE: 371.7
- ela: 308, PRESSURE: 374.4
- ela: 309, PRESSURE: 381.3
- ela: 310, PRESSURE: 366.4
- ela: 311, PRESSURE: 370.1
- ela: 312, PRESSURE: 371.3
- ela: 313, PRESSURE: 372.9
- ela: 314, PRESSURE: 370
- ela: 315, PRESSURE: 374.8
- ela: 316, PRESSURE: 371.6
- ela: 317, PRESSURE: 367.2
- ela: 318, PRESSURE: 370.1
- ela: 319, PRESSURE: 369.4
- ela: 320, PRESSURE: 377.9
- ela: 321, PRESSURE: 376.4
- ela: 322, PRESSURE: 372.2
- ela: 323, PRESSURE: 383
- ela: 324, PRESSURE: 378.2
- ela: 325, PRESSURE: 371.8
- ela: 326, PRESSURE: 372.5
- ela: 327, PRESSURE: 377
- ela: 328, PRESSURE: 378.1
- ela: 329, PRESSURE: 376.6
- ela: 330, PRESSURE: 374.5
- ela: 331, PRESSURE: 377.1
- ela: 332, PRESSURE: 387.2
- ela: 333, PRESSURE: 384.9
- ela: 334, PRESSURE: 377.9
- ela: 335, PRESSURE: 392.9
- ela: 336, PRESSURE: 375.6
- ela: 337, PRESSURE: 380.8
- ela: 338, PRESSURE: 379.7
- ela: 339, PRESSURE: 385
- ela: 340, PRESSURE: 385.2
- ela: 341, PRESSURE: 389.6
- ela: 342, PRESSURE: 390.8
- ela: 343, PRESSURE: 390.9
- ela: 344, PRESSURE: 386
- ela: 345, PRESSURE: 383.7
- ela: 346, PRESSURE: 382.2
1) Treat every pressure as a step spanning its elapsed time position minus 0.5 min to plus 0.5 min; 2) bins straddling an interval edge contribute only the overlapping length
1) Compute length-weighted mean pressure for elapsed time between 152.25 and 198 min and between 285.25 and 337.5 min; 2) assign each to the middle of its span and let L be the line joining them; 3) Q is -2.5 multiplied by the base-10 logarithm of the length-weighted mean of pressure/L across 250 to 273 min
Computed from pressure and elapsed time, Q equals 0.325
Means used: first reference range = 365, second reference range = 374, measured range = 275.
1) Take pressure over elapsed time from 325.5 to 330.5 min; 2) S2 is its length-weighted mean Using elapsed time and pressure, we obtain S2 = 376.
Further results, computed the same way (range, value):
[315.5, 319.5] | 370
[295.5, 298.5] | 373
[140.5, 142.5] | 372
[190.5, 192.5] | 371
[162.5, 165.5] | 370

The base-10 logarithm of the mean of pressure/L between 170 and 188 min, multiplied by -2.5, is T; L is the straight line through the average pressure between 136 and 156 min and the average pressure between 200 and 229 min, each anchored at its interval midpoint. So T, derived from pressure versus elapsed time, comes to 0.03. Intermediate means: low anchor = 375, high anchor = 365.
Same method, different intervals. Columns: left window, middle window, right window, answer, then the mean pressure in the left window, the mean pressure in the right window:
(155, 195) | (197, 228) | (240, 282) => -0.135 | 364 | 270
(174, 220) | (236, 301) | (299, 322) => 0.229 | 367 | 371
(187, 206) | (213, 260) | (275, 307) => 0.289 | 367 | 369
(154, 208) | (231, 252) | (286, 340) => 0.496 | 366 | 374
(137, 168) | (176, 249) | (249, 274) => -0.034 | 373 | 276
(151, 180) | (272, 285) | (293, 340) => 0.038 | 367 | 375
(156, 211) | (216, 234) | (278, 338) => 0.057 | 366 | 373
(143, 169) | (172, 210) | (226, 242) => -0.086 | 372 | 295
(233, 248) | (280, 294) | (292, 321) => -0.131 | 224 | 372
